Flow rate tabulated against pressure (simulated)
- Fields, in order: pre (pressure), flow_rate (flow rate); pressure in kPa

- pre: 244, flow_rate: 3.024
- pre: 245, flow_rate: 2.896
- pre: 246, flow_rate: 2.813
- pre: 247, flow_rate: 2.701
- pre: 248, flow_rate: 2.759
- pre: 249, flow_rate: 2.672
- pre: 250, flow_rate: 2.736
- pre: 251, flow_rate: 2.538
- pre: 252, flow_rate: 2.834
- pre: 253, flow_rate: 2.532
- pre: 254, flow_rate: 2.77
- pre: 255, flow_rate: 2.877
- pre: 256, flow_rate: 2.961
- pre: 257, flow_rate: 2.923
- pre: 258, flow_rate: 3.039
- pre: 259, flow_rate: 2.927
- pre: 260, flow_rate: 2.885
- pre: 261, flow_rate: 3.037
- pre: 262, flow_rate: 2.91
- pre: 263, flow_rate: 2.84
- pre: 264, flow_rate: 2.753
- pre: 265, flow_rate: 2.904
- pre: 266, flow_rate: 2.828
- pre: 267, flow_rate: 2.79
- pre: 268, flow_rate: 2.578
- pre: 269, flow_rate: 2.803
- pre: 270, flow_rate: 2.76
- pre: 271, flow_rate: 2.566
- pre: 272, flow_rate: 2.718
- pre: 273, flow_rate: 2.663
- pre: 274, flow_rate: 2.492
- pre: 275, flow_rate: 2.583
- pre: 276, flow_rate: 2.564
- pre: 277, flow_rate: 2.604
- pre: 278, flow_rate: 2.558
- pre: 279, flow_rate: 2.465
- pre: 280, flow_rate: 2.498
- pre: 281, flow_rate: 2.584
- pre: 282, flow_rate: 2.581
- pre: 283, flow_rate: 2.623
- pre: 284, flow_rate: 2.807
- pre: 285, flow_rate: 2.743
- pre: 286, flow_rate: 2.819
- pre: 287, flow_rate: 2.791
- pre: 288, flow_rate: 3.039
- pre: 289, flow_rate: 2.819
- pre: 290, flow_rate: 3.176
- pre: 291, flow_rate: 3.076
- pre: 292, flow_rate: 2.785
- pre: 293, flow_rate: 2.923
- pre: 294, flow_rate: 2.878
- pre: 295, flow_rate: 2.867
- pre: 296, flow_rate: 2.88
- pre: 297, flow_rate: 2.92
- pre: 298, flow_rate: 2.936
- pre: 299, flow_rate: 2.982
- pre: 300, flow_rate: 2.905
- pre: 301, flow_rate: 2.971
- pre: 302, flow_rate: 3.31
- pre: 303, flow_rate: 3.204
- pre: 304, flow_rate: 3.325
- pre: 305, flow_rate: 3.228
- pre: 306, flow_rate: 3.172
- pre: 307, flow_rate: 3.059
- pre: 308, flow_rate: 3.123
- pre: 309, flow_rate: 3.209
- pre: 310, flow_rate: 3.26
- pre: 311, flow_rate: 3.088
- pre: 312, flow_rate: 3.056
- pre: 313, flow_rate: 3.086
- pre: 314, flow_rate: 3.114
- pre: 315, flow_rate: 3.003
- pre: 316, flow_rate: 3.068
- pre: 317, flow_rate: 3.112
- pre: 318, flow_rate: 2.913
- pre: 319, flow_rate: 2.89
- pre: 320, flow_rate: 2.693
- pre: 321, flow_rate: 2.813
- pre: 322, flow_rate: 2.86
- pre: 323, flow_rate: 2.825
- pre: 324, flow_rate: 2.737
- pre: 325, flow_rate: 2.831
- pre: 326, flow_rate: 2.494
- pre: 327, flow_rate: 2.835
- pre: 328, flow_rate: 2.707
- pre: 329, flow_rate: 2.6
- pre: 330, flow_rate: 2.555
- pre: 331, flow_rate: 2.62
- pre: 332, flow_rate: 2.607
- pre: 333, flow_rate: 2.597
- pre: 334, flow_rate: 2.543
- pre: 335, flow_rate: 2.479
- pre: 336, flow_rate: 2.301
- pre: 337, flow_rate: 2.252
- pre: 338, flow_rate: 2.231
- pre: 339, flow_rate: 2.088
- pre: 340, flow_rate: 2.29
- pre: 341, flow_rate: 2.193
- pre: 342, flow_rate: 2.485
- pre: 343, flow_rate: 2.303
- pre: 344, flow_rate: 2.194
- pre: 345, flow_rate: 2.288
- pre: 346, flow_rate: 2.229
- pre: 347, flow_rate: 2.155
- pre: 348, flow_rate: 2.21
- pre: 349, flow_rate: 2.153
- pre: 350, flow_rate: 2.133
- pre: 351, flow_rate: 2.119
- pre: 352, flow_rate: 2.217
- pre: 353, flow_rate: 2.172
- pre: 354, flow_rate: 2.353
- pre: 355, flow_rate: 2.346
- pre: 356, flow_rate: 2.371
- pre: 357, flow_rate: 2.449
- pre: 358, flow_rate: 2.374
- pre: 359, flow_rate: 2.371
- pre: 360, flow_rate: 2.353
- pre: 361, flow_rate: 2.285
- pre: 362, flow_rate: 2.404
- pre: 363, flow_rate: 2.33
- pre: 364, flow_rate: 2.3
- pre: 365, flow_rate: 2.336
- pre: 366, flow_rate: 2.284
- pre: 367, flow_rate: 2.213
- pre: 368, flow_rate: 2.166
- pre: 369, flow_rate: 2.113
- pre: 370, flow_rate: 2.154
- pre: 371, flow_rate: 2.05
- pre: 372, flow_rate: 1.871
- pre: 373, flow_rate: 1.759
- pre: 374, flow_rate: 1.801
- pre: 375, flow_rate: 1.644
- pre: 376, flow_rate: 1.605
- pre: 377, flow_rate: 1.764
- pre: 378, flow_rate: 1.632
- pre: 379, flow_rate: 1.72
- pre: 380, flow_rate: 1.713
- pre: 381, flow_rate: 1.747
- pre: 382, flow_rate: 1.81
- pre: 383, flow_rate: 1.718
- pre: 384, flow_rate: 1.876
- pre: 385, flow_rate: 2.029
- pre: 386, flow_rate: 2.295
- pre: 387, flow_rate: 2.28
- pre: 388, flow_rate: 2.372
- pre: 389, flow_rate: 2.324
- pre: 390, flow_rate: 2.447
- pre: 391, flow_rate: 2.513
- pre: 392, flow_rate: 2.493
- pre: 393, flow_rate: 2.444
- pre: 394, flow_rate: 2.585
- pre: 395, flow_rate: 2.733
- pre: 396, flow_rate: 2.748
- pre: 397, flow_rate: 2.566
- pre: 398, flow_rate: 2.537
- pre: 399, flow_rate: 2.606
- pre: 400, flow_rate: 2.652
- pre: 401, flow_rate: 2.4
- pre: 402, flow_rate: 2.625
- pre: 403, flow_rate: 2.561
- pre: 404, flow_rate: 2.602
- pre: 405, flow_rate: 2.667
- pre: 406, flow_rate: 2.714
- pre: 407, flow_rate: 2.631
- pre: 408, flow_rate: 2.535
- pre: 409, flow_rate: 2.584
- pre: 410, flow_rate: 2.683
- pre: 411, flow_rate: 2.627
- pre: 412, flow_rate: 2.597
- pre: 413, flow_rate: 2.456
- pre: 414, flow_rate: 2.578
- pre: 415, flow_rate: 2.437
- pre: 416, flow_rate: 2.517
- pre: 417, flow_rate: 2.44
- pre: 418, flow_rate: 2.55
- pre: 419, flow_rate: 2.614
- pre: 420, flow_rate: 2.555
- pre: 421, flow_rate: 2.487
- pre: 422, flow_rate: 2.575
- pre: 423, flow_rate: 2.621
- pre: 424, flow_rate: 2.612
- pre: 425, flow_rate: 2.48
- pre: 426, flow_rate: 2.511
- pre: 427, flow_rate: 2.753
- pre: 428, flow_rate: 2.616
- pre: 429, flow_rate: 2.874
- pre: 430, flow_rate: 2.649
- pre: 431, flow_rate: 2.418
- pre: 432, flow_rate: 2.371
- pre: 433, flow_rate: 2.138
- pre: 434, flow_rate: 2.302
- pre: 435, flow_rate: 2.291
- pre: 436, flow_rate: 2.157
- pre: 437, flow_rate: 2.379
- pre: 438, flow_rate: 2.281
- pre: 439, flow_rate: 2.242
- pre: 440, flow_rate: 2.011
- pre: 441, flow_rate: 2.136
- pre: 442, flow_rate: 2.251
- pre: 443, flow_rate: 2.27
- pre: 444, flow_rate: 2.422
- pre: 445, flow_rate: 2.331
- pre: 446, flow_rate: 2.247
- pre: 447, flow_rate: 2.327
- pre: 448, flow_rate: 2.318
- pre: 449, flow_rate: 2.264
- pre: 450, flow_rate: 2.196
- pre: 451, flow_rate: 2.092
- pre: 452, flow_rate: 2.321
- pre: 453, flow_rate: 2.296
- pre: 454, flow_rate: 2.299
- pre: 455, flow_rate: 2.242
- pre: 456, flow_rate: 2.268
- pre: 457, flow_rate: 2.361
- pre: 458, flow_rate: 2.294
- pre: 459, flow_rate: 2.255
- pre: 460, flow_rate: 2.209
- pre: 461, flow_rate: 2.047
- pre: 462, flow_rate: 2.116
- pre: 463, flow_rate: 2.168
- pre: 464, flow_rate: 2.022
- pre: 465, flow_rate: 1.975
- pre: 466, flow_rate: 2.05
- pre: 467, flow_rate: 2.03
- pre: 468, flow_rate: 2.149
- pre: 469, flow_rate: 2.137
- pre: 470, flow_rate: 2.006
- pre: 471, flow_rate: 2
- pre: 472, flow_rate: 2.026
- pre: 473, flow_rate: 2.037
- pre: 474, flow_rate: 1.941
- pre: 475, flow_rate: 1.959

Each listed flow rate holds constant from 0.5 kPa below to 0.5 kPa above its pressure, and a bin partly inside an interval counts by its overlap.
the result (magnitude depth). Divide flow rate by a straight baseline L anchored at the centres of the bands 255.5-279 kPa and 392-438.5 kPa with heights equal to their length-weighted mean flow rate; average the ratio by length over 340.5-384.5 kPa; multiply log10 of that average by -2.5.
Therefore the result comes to 0.24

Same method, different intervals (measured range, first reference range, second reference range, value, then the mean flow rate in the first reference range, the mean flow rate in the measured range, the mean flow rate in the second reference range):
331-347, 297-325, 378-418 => 0.205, 3.03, 2.34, 2.4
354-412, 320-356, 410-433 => 0.098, 2.43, 2.28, 2.55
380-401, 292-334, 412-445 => 0.119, 2.93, 2.33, 2.44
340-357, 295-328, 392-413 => 0.248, 2.99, 2.25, 2.6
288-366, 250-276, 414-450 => -0.010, 2.78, 2.67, 2.41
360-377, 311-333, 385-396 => 0.229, 2.83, 2.08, 2.44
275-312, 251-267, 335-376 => -0.115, 2.86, 2.91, 2.2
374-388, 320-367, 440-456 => 0.260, 2.41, 1.85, 2.26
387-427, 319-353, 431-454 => -0.104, 2.45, 2.55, 2.26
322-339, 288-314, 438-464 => 0.128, 3.05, 2.57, 2.24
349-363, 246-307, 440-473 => 0.109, 2.83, 2.3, 2.19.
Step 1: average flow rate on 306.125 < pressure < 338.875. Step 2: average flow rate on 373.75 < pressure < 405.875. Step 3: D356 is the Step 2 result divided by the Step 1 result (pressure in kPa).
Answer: 0.8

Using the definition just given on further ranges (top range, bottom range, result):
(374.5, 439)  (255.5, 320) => 0.83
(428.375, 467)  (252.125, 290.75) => 0.82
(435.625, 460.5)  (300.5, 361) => 0.86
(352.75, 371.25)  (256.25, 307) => 0.81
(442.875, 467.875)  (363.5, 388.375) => 1.13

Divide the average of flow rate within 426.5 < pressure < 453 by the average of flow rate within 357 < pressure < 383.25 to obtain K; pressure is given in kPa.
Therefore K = 1.15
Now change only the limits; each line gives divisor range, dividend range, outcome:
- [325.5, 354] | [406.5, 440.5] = 1.05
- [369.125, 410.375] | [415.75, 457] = 1.06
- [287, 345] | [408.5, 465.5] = 0.84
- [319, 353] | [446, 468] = 0.90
